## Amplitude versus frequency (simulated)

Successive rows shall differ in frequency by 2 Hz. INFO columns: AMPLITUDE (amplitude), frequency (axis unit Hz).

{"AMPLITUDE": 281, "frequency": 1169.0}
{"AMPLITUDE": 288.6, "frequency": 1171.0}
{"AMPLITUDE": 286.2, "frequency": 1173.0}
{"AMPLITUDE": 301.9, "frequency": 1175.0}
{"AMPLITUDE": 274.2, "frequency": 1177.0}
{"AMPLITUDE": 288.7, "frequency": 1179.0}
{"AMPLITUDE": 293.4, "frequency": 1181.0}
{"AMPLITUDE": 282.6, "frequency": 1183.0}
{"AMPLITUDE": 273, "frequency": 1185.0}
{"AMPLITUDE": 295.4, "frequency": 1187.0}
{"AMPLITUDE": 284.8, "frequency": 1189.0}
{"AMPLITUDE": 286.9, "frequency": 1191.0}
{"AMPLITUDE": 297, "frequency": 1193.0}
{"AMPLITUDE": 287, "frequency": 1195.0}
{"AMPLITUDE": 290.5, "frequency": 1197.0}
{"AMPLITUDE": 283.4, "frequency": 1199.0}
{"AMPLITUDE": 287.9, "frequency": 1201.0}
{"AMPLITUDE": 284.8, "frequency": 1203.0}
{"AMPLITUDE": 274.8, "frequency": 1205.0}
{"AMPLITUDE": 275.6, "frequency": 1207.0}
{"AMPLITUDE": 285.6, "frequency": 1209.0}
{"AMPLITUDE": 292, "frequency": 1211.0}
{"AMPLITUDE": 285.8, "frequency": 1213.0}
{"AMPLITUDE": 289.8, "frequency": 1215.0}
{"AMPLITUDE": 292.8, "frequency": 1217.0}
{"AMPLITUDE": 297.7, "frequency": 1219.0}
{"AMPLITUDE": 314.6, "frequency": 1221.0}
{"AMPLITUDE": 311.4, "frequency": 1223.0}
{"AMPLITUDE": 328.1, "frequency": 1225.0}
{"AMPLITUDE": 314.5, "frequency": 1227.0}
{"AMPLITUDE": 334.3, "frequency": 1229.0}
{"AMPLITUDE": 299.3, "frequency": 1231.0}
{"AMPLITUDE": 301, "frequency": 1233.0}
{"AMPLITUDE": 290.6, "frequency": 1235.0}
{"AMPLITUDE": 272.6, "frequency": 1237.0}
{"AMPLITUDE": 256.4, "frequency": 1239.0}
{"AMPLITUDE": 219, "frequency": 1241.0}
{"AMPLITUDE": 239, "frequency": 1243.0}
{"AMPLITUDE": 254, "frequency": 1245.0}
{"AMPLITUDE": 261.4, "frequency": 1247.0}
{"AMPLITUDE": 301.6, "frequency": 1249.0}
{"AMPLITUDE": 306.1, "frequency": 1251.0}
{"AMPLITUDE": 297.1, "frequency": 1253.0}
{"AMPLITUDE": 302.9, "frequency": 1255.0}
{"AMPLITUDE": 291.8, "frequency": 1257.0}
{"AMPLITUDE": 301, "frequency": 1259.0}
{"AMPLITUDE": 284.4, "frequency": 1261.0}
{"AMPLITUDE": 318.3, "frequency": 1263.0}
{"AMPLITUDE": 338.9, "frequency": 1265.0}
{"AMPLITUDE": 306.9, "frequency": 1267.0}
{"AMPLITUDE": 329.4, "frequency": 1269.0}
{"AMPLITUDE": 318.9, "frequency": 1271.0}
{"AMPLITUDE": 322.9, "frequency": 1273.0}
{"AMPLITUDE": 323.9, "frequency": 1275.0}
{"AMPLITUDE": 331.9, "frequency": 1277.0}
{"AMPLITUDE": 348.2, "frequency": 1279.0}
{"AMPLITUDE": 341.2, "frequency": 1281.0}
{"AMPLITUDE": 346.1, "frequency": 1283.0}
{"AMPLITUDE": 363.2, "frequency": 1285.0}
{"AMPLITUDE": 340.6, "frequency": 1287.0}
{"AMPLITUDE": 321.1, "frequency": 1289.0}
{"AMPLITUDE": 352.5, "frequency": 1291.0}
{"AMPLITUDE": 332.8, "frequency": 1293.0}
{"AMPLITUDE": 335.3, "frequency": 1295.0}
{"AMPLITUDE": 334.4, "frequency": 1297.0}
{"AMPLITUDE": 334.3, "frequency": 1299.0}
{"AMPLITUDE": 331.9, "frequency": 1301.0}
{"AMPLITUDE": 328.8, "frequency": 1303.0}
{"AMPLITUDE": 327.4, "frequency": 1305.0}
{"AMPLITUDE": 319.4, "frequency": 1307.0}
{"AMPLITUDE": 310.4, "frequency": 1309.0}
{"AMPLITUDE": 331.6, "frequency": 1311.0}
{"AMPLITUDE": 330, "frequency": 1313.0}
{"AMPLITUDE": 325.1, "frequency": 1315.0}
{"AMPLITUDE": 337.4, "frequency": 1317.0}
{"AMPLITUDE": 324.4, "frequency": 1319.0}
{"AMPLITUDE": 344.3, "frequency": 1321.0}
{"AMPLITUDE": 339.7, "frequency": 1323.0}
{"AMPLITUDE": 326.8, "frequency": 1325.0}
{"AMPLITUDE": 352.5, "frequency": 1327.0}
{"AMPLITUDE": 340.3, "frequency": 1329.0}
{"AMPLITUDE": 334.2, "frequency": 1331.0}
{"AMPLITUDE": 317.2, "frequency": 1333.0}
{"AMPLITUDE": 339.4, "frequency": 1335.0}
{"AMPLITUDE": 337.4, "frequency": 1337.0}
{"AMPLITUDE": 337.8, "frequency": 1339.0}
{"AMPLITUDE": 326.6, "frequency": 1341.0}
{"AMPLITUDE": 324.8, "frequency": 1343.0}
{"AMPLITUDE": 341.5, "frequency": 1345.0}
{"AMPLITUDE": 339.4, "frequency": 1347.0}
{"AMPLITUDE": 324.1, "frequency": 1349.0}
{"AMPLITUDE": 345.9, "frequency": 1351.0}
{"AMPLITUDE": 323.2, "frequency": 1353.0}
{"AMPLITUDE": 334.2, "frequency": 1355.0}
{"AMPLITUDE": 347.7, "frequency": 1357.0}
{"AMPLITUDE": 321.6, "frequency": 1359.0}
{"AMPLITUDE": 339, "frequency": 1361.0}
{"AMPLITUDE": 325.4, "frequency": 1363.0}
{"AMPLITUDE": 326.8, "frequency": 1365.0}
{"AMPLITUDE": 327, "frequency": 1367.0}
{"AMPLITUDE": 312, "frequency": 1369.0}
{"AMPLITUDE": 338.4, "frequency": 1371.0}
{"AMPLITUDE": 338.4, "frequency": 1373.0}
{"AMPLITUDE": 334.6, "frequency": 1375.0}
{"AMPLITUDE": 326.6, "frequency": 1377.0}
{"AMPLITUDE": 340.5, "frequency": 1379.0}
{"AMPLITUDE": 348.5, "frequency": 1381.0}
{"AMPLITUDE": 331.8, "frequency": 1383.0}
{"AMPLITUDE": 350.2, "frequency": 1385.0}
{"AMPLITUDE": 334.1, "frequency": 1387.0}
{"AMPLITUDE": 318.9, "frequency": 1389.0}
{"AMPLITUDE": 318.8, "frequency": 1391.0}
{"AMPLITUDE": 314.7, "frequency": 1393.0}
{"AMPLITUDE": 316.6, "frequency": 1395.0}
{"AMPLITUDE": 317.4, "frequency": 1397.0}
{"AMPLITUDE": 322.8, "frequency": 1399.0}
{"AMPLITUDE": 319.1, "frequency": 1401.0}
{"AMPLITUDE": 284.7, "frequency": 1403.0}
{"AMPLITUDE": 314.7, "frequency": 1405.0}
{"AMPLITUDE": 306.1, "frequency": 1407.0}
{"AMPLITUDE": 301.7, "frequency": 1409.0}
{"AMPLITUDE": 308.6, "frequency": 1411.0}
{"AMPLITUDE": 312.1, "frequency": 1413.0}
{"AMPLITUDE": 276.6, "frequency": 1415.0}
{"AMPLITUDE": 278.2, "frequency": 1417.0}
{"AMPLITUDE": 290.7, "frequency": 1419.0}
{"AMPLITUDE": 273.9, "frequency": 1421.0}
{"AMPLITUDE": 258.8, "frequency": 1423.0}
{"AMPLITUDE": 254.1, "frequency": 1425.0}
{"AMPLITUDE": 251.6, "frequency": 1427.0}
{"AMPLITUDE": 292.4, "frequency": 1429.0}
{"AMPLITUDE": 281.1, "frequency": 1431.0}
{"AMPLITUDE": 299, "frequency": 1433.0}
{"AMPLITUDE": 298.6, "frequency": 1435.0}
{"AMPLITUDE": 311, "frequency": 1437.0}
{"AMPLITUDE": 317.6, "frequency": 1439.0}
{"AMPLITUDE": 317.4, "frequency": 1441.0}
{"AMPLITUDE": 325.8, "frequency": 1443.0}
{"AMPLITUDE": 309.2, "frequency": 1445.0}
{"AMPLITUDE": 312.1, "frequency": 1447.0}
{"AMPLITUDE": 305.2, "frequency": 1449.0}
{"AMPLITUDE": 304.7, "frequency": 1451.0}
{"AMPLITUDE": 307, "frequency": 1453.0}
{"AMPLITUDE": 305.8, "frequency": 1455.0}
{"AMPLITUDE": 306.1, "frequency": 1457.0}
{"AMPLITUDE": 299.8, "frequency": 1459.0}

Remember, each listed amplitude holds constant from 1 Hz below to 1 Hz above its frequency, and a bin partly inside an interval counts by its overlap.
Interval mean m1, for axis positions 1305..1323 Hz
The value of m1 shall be 328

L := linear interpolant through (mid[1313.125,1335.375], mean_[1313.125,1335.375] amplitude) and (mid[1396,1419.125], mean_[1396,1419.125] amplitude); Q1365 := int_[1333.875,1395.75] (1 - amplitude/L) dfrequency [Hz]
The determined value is -2.5 Hz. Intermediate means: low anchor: 334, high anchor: 303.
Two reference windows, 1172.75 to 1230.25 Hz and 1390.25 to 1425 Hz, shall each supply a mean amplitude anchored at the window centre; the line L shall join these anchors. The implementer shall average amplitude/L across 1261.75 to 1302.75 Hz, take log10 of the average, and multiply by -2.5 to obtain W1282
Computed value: -0.13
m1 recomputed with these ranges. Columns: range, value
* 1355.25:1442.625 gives 312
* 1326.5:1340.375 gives 336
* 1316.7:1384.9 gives 334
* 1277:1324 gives 335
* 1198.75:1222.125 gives 289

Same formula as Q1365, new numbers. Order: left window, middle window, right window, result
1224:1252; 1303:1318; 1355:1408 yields -1.0 Hz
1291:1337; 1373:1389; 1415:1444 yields -1.6 Hz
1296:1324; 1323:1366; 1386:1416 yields -1.5 Hz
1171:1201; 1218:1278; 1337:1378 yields 0.9 Hz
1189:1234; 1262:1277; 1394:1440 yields -1.4 Hz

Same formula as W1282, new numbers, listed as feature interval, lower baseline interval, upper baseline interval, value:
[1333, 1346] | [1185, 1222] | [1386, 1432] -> -0.13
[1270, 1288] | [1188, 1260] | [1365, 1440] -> -0.15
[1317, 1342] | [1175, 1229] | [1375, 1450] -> -0.12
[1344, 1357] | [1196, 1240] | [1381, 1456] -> -0.12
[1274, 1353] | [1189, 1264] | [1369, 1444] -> -0.12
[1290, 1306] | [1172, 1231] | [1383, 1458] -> -0.13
